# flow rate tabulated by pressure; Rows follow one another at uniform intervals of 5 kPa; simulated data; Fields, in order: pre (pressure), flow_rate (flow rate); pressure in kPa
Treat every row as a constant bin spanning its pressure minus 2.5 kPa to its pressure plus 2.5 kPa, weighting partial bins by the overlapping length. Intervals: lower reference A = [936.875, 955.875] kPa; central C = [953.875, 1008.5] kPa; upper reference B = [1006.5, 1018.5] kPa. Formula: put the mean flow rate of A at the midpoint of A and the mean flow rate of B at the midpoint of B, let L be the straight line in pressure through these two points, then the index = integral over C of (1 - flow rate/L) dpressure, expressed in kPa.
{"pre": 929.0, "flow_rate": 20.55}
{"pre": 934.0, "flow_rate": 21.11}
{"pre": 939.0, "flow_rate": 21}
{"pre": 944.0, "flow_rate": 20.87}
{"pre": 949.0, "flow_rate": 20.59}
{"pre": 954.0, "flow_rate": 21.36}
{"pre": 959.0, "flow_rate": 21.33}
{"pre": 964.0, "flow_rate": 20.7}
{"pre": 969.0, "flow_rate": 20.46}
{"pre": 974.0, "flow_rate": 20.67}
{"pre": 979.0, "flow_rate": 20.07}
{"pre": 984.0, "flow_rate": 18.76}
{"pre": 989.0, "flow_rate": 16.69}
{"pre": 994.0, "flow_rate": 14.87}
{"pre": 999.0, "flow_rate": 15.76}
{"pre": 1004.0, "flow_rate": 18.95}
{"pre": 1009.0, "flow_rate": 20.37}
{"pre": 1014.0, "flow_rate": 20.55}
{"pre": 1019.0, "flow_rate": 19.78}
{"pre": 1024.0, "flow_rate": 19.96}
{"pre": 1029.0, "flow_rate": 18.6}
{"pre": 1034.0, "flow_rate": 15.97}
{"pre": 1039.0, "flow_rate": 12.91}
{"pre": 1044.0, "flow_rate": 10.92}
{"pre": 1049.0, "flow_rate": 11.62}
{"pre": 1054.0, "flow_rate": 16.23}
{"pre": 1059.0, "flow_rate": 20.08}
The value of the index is 4.3 kPa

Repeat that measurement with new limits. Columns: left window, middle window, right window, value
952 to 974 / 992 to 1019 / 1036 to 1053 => -3.34 kPa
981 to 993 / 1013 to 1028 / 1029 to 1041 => -3.65 kPa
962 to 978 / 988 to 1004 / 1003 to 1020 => 3.19 kPa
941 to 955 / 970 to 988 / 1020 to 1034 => 0.39 kPa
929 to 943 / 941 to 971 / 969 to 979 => -0.29 kPa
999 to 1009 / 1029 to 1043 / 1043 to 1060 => 0.97 kPa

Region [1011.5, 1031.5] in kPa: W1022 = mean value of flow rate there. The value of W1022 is 19.7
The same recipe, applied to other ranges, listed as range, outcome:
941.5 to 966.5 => 21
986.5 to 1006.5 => 16.6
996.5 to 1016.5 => 18.9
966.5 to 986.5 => 20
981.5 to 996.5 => 16.8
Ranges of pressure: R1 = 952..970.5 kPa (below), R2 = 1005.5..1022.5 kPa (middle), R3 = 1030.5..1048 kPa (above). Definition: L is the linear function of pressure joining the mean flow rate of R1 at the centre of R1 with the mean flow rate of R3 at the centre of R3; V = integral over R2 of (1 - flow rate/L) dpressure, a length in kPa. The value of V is -4.6 kPa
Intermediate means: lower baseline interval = 21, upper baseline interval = 13.4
